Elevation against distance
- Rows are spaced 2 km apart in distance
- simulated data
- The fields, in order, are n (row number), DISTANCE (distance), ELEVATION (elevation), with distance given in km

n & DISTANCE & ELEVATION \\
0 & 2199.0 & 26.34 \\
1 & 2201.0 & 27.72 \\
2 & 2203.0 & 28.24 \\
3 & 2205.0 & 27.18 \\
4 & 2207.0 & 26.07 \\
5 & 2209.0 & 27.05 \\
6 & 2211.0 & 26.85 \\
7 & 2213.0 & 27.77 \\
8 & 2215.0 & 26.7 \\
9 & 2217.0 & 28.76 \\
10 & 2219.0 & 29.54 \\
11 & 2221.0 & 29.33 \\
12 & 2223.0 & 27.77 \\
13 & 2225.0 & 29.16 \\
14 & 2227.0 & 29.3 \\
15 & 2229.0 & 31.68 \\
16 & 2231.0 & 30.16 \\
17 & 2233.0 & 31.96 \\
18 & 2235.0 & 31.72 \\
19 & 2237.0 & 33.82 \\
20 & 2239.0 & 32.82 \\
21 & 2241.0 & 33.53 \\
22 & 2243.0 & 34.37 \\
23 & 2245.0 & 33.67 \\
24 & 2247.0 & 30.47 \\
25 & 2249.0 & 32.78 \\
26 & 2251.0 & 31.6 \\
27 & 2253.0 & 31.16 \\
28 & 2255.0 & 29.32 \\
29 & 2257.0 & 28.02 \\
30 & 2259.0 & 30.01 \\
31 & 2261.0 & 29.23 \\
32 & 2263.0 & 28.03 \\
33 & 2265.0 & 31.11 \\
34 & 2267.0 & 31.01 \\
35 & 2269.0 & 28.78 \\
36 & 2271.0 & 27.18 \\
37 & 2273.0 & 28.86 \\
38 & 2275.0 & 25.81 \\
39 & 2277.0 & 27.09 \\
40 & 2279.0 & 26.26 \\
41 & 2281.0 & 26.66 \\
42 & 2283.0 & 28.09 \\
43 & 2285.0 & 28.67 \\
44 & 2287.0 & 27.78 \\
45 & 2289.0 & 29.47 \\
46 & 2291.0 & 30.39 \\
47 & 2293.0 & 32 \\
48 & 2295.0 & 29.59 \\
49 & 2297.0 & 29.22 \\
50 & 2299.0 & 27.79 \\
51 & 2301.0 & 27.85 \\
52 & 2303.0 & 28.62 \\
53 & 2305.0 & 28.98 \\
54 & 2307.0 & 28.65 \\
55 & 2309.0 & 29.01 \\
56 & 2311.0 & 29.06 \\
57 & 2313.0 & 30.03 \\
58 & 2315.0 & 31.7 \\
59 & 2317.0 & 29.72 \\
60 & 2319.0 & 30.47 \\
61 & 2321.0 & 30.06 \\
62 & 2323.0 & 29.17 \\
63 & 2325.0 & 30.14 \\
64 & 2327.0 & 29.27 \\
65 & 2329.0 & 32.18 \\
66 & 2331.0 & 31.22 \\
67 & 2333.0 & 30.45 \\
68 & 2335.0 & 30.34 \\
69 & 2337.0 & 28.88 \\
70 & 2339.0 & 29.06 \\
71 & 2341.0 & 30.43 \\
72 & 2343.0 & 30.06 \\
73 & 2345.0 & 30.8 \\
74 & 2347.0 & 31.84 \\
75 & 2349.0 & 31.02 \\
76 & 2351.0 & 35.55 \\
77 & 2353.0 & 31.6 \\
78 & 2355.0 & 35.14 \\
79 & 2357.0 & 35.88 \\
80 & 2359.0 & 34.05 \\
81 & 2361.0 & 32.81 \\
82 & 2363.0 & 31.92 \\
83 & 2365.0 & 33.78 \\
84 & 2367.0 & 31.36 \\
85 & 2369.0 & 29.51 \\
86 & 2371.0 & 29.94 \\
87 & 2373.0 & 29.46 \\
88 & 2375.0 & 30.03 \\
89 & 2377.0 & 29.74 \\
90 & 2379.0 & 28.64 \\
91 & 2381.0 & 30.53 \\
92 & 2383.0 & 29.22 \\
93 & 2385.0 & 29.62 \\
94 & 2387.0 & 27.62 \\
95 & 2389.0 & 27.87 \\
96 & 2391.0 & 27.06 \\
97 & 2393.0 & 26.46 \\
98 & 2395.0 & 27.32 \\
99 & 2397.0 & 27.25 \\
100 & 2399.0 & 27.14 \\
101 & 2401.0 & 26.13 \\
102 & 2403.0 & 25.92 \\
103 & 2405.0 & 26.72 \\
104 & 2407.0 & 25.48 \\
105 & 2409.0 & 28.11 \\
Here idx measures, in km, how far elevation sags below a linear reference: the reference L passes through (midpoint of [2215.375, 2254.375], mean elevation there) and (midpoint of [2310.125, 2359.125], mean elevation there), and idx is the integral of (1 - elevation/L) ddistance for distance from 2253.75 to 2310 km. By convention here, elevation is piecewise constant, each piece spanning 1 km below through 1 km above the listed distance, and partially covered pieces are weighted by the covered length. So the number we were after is 4.36 km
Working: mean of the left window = 31.2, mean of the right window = 31.1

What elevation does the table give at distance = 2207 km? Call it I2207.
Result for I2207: 26.07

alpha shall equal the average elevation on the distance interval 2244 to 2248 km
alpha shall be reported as 32.1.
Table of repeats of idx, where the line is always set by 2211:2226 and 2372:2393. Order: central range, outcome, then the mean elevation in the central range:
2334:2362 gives -3.1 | 32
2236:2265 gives -3.0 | 31.3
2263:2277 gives -0.1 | 28.6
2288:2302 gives -0.4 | 29.5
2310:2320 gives -0.5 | 30.2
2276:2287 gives 0.4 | 27.4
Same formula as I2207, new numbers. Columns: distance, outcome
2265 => 31.11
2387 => 27.62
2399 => 27.14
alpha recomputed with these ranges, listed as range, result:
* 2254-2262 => 29.1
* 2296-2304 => 28.4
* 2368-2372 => 29.7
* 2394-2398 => 27.3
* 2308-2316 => 30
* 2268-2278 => 27.5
